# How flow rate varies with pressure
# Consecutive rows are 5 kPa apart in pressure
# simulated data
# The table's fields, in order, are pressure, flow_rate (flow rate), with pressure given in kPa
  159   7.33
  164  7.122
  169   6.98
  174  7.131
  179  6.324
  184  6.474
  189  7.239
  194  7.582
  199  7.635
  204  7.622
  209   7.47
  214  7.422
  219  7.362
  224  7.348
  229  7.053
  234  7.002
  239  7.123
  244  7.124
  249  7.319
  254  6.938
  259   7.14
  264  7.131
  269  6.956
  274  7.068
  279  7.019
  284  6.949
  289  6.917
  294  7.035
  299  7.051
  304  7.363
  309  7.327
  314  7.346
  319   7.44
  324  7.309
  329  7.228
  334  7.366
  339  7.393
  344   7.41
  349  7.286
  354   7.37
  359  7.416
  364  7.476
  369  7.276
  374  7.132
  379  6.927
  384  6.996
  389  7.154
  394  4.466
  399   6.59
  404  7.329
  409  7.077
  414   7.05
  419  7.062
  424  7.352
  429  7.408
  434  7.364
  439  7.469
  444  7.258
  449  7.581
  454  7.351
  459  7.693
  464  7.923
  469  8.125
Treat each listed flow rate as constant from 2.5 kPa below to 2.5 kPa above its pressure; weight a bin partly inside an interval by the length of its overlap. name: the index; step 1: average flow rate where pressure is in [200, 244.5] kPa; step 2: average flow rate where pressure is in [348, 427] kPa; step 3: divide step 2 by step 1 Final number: 0.96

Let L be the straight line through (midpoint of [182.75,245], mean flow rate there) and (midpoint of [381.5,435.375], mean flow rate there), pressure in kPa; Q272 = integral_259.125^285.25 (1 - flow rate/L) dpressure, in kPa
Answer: 0.5 kPa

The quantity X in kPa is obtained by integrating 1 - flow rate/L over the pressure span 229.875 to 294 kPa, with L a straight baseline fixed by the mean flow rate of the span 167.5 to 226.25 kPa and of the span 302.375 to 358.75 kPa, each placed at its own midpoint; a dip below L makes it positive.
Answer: 2.0 kPa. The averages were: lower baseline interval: 7.22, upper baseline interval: 7.35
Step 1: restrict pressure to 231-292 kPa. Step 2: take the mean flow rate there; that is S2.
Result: 7.06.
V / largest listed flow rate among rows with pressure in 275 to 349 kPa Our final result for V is 7.44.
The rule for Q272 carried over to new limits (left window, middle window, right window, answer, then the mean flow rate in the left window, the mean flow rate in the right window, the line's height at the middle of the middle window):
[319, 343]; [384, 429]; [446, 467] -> 4.3 kPa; 7.34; 7.64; 7.52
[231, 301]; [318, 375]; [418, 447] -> -1.2 kPa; 7.06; 7.34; 7.19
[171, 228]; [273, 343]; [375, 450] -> -1.0 kPa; 7.23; 7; 7.11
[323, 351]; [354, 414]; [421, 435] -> 3.5 kPa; 7.33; 7.36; 7.35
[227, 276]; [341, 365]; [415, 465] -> -0.4 kPa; 7.09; 7.42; 7.27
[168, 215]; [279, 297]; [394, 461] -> 0.5 kPa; 7.19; 7.17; 7.18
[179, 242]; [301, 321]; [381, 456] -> -0.6 kPa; 7.24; 7.03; 7.14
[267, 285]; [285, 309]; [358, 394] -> -0.4 kPa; 7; 7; 7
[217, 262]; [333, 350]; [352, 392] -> -0.5 kPa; 7.15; 7.18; 7.18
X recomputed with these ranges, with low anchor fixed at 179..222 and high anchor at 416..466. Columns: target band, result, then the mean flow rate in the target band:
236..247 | 0.3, 7.13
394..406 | 1.6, 6.42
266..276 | 0.4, 7.02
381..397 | 2.5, 6.24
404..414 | 0.4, 7.13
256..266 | 0.3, 7.13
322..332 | 0.1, 7.27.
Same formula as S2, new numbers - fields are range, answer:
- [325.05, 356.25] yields 7.34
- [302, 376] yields 7.34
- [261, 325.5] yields 7.14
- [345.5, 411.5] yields 6.97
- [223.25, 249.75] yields 7.14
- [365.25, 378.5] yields 7.19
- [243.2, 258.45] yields 7.13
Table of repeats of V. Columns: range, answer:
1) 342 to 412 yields 7.476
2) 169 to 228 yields 7.635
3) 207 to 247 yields 7.47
